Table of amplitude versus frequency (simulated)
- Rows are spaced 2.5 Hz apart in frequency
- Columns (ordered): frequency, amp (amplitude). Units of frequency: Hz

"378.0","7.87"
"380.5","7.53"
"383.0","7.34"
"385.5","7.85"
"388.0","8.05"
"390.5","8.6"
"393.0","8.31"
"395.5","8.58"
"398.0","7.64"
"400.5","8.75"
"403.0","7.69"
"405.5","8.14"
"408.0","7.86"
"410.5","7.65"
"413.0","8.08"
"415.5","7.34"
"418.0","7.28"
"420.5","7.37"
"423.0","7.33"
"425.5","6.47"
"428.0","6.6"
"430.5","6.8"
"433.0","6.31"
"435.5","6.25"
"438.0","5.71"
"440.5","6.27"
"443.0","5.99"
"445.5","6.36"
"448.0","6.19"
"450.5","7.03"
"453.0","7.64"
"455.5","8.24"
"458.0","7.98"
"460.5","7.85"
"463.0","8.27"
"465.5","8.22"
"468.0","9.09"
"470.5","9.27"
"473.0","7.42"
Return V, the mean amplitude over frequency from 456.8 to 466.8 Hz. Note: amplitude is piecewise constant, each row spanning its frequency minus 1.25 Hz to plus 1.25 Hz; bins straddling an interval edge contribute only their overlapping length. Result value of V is 8.09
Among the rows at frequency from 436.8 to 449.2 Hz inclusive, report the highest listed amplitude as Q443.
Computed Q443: 6.36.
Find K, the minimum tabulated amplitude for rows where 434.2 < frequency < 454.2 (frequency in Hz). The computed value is 5.71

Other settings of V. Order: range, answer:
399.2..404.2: 8.22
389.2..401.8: 8.37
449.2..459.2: 7.71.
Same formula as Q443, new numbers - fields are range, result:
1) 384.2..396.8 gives 8.6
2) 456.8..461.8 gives 7.98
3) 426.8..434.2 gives 6.8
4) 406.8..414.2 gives 8.08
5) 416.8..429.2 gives 7.37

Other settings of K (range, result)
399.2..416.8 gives 7.34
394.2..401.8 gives 7.64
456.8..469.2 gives 7.85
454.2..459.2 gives 7.98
